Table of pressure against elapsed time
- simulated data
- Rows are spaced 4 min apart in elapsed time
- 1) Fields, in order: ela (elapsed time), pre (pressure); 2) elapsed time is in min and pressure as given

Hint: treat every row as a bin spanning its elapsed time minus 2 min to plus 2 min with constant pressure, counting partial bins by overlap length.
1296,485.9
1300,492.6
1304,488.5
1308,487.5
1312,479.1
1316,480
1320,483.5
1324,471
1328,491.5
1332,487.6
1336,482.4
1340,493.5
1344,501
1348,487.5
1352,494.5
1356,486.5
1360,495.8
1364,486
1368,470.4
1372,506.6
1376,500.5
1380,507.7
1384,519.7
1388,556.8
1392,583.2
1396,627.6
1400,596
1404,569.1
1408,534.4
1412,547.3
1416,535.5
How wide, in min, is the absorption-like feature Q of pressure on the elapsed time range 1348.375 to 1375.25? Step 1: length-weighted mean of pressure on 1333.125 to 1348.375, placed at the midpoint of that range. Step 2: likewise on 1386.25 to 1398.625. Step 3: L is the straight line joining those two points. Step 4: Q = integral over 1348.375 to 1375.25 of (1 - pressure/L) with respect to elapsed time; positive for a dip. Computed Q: 2.07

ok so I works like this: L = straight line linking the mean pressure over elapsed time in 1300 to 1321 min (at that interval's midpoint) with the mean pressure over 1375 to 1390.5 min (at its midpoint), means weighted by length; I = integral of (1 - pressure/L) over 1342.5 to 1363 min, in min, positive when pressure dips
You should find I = 0.6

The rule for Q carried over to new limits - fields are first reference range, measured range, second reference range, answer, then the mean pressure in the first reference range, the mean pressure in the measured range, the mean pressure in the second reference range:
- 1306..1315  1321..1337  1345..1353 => 0.1 min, 483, 483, 492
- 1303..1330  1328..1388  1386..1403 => 4.8 min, 483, 496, 590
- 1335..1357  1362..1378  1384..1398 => 1.4 min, 491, 491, 579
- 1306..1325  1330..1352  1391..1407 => 1.0 min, 481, 491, 591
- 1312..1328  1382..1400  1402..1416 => -1.3 min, 480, 575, 548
